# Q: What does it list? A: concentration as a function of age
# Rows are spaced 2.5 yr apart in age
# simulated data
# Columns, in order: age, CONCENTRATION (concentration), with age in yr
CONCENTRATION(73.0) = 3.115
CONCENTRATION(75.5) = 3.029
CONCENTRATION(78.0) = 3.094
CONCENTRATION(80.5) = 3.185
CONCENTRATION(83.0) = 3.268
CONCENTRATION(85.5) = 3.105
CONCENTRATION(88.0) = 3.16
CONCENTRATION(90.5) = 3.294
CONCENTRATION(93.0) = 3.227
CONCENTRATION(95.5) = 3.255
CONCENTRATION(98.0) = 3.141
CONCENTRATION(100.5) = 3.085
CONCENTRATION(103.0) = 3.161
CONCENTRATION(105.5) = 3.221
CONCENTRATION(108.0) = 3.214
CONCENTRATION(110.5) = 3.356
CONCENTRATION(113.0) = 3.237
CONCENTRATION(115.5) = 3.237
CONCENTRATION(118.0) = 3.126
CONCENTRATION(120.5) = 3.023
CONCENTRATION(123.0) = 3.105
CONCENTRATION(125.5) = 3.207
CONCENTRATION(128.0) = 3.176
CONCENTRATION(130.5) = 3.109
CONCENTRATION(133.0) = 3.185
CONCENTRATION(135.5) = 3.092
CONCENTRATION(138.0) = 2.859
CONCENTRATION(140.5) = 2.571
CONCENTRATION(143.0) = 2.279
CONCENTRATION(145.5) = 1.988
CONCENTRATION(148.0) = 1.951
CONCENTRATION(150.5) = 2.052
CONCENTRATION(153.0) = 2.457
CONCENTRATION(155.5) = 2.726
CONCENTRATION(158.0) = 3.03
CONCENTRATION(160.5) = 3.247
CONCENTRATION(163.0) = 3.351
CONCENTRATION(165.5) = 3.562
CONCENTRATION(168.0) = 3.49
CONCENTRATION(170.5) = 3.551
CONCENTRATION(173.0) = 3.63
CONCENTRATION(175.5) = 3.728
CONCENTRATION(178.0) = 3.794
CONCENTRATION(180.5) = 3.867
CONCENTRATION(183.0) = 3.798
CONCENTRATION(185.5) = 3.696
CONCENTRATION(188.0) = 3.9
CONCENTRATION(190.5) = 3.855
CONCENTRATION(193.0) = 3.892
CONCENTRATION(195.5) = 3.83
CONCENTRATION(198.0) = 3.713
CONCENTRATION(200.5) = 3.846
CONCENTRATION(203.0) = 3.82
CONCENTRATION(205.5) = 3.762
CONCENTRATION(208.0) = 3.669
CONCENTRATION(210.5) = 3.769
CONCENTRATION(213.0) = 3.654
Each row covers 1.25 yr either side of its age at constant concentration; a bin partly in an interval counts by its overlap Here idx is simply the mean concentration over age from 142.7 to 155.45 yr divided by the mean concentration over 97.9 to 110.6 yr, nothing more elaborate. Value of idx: 0.69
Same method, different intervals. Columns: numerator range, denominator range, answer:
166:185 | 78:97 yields 1.15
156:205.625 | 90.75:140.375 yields 1.16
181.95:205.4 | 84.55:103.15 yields 1.20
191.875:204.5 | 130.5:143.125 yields 1.33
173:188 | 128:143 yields 1.29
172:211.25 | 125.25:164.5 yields 1.37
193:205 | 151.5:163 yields 1.31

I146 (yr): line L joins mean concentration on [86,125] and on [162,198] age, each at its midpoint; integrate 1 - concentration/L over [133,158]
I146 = 6.9 yr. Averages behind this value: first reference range 3.19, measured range 2.51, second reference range 3.71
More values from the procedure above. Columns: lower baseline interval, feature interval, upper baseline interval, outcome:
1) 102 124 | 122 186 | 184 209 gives 7.45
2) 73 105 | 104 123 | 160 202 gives 0.65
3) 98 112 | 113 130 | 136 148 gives -1.80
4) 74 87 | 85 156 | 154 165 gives 3.85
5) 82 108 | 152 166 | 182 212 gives 2.06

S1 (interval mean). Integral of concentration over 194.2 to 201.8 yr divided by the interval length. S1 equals 3.8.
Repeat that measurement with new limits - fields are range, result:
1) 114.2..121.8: 3.13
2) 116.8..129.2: 3.13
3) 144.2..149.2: 1.97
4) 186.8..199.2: 3.84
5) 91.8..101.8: 3.18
